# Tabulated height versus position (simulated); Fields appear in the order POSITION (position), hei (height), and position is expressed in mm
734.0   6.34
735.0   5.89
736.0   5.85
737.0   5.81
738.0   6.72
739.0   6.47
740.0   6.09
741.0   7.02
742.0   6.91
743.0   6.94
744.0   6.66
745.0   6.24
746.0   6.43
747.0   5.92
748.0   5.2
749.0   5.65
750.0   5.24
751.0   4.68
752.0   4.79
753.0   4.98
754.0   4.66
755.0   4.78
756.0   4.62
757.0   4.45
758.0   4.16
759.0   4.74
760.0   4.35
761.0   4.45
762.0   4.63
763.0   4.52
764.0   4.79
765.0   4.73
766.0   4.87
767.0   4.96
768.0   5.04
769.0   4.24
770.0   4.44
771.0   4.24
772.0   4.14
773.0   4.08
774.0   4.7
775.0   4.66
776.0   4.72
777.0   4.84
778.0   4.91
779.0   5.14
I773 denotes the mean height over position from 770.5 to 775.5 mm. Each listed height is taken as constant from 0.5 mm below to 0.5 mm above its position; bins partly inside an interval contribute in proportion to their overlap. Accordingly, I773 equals 4.36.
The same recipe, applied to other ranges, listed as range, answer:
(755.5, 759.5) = 4.49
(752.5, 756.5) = 4.76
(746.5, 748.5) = 5.56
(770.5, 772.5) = 4.19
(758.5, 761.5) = 4.51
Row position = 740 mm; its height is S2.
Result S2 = 6.09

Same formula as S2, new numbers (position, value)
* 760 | 4.35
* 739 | 6.47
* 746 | 6.43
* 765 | 4.73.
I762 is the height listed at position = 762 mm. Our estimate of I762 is 4.63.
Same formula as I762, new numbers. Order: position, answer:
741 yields 7.02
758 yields 4.16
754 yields 4.66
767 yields 4.96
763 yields 4.52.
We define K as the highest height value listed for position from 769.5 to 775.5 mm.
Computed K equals 4.7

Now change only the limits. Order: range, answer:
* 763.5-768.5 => 5.04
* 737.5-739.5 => 6.72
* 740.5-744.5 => 7.02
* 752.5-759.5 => 4.98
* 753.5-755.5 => 4.78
